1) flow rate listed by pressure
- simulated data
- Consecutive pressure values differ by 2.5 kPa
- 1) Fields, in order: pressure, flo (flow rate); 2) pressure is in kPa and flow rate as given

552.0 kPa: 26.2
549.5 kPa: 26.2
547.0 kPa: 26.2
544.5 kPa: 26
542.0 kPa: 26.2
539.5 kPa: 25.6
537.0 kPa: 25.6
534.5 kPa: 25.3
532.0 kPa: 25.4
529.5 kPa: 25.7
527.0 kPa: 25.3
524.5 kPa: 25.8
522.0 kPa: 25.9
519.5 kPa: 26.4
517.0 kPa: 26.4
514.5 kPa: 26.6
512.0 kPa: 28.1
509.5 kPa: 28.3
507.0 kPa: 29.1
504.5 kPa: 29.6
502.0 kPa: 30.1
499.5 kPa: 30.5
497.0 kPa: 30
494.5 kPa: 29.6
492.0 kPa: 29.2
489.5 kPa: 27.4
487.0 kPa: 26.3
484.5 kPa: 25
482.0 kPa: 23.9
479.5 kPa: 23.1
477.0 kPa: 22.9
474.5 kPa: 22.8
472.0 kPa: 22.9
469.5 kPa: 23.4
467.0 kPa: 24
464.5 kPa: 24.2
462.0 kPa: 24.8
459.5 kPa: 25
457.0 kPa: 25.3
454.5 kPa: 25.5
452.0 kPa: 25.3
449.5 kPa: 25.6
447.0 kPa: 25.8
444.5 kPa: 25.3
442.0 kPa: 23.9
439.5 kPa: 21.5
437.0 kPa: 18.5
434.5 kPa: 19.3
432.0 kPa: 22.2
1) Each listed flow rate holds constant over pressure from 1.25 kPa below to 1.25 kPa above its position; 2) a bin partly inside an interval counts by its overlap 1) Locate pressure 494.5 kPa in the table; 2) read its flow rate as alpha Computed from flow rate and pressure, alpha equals 29.6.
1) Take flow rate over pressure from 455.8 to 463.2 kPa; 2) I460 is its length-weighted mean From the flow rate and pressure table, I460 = 25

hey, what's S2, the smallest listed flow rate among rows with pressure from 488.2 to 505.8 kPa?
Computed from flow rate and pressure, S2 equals 27.4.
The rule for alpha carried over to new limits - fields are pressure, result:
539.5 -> 25.6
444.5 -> 25.3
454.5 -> 25.5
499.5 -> 30.5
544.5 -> 26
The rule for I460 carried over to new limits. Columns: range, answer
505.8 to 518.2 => 27.7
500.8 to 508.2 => 29.6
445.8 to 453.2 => 25.6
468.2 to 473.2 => 23.2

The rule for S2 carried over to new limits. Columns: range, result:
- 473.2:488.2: 22.8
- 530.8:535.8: 25.3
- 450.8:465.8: 24.2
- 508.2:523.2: 25.9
